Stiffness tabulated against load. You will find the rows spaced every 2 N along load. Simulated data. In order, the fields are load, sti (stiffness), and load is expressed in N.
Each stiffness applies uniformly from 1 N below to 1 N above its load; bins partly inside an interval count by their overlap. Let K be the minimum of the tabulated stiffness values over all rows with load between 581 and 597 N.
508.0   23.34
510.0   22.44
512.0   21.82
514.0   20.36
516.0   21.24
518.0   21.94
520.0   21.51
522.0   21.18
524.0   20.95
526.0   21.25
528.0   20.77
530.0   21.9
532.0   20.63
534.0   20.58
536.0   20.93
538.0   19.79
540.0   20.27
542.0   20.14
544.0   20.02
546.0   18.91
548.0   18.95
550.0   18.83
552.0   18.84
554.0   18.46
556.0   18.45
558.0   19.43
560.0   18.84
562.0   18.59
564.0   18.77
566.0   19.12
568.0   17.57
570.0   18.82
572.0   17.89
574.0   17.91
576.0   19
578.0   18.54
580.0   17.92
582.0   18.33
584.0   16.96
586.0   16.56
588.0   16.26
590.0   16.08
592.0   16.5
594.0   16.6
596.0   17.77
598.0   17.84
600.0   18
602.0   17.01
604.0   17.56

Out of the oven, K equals 16.08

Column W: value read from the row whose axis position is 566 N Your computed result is 19.12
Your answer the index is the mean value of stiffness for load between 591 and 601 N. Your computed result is 17.3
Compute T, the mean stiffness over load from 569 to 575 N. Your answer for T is 18.2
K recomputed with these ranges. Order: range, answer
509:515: 20.36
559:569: 17.57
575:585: 16.96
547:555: 18.46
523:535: 20.58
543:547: 18.91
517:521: 21.51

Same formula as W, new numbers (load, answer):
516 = 21.24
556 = 18.45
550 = 18.83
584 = 16.96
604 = 17.56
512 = 21.82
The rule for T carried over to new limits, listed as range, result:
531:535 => 20.6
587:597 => 16.6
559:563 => 18.7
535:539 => 20.4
